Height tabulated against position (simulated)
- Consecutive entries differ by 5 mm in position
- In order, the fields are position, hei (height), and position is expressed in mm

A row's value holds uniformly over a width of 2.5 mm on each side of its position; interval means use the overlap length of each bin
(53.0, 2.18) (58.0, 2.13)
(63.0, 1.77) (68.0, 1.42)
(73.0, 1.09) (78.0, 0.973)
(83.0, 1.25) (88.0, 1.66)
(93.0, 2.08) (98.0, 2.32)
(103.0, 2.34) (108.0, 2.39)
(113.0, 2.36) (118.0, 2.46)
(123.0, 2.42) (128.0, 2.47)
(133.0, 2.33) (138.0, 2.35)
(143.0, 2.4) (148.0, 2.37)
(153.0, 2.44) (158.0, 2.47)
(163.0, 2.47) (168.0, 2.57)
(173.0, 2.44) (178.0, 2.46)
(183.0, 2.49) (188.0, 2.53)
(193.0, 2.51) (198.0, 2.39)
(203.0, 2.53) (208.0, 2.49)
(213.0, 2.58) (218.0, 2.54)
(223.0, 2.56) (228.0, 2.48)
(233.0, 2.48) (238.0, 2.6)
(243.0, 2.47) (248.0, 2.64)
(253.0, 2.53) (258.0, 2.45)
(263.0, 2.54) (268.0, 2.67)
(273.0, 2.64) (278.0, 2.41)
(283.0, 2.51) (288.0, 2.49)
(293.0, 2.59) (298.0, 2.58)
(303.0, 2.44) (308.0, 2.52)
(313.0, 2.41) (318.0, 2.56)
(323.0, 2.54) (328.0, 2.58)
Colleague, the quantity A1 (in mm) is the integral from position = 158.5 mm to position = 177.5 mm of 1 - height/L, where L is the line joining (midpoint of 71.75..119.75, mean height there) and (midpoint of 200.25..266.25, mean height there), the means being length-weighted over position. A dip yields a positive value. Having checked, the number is -2.2 mm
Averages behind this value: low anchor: 1.9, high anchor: 2.53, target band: 2.49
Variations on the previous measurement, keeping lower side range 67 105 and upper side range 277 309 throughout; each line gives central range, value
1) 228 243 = -1.65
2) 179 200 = -4.11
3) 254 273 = -1.41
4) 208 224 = -2.65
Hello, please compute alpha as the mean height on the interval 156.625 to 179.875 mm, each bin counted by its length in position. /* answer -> 2.48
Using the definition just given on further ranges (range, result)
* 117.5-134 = 2.42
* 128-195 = 2.45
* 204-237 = 2.53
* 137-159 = 2.41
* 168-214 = 2.49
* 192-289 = 2.53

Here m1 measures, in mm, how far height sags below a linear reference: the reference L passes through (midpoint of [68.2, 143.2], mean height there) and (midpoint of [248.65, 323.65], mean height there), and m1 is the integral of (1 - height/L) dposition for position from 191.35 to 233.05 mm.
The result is -3.3 mm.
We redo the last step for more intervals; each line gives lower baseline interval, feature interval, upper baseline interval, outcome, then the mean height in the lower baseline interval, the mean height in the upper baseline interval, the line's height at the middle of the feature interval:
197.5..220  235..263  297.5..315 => -0.4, 2.52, 2.48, 2.5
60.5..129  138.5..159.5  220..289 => -2.8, 1.92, 2.53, 2.13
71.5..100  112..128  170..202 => -4.7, 1.57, 2.47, 1.88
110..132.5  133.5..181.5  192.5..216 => 0.3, 2.42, 2.5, 2.45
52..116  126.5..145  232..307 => -3.2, 1.84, 2.54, 2.03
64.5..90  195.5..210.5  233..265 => -1.8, 1.29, 2.53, 2.2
